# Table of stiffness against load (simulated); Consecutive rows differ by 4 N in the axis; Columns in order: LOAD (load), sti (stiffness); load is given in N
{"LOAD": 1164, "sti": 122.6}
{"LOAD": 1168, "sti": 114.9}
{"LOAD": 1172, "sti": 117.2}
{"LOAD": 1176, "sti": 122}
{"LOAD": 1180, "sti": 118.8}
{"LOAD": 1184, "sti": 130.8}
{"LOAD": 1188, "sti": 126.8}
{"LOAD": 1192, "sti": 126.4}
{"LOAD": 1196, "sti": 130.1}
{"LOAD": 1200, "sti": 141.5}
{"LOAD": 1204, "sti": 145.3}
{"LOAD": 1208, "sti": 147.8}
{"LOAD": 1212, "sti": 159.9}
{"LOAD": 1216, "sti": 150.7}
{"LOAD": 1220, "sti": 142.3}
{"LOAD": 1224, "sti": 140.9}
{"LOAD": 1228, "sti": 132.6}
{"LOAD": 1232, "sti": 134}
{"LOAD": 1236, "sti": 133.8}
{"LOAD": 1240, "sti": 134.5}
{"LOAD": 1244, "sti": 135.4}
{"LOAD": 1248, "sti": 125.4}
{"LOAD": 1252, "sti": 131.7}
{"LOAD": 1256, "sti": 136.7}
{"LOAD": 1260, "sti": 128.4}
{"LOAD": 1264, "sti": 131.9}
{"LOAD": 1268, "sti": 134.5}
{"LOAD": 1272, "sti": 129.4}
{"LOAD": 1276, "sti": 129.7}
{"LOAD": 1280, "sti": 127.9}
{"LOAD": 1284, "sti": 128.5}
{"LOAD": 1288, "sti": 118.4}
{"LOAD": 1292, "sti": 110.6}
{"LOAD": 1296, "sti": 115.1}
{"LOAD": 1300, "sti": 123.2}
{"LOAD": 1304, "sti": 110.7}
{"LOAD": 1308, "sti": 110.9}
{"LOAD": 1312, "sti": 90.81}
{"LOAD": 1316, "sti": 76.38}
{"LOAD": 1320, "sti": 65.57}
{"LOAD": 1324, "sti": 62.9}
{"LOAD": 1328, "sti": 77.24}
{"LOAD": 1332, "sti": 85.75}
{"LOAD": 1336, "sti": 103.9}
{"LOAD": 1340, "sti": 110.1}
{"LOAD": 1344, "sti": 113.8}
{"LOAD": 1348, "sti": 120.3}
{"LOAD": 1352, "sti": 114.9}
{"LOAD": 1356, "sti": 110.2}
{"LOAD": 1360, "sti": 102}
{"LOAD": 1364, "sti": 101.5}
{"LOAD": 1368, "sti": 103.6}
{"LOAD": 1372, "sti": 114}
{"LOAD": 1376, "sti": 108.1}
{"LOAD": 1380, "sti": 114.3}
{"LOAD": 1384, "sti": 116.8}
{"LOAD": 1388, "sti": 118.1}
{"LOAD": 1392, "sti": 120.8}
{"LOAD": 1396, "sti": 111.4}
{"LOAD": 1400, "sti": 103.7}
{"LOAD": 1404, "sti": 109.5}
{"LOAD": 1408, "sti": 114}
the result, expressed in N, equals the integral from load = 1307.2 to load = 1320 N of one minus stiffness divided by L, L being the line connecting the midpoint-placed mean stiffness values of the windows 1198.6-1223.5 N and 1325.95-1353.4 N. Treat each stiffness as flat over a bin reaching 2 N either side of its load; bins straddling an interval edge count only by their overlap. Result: 2.9 N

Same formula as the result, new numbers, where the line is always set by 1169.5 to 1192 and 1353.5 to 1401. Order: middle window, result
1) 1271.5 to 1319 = 1.3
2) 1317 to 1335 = 6.2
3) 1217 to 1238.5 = -3.1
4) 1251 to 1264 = -1.5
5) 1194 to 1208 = -2.1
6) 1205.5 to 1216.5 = -2.9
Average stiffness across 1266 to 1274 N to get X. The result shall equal 132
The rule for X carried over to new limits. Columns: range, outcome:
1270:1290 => 127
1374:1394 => 116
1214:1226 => 145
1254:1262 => 133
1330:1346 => 103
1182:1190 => 129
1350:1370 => 106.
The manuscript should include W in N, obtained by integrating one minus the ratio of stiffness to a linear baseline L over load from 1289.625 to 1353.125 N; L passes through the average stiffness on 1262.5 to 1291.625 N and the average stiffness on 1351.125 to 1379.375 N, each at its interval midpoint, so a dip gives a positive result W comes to 9.8 N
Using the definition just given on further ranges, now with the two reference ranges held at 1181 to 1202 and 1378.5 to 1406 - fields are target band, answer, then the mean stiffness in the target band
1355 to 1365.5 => 1.1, 104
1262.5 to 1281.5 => -1.1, 131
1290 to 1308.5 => 1.1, 114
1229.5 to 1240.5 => -0.6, 134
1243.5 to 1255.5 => -0.5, 131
